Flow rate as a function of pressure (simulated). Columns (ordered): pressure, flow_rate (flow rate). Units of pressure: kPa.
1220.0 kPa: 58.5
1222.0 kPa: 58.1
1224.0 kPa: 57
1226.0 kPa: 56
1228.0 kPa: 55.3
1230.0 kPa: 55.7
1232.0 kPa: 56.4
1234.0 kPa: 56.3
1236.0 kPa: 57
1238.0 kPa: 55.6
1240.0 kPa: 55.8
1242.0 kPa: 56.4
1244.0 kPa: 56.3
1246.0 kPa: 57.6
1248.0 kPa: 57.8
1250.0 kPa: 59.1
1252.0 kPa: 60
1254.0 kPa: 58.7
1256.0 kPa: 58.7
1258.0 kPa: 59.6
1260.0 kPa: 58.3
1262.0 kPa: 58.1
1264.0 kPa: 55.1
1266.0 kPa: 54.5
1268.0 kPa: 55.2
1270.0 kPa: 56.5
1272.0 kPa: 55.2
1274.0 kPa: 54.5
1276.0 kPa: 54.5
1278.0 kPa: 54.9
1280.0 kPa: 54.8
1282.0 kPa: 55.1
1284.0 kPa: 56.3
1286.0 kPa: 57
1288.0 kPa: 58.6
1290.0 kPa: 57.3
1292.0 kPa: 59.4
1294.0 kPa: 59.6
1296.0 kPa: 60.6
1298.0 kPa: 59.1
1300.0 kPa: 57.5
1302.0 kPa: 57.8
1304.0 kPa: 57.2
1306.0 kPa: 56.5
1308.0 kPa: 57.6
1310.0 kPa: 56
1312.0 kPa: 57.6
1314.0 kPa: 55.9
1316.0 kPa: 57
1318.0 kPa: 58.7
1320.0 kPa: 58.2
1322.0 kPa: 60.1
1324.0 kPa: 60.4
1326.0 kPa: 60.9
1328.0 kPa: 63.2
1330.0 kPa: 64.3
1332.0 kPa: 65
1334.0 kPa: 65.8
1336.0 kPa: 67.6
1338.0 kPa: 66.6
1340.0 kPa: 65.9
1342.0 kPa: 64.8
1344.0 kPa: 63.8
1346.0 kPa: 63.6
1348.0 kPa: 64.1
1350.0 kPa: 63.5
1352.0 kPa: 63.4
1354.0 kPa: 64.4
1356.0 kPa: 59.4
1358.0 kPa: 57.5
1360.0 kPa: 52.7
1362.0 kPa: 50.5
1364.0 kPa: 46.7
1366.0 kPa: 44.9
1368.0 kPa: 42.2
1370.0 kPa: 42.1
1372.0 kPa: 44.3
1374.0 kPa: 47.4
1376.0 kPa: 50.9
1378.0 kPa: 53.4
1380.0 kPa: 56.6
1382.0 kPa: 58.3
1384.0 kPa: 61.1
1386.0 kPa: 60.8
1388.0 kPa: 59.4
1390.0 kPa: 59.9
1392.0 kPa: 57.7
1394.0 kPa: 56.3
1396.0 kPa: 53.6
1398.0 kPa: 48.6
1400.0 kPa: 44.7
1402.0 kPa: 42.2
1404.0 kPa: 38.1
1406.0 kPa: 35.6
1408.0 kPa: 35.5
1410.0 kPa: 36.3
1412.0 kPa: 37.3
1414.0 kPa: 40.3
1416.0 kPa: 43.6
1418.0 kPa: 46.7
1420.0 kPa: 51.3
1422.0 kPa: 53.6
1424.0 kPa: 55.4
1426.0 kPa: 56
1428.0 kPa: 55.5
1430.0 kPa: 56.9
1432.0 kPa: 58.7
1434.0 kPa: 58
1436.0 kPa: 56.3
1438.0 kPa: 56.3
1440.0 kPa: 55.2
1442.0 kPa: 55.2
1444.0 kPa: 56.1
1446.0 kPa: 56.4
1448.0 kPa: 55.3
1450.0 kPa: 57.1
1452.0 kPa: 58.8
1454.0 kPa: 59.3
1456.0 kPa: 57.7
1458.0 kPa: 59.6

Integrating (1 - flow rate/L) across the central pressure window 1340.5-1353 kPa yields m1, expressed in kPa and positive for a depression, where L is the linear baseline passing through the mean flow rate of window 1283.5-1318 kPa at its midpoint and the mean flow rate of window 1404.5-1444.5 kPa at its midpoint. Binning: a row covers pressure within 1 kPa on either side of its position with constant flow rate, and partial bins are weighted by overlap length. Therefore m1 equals -2.1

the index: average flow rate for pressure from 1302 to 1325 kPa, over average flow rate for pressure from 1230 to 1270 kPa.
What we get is 1.0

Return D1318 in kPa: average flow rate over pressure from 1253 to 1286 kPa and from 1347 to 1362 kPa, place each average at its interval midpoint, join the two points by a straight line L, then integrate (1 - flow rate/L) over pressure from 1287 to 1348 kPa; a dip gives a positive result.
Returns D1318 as -2.29 kPa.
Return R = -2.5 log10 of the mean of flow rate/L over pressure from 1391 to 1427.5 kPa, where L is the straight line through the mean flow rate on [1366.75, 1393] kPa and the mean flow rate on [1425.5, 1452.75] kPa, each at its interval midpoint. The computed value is 0.18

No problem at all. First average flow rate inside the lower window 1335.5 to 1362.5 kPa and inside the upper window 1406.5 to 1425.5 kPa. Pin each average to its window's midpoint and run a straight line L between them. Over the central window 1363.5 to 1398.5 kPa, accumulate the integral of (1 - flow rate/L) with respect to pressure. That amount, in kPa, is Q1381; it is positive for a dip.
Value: 0.5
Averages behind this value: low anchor 62.1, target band 52.6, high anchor 44.5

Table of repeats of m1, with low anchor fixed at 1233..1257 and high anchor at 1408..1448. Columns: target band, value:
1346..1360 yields -2.0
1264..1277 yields 0.4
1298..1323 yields -1.0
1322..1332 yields -1.4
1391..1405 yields 1.0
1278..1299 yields -0.6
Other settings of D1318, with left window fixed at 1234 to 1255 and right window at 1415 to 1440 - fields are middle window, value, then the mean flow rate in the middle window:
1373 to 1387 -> -0.1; 55.5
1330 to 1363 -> -4.1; 62.5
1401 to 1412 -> 3.4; 37.5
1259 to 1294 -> 0.3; 56.3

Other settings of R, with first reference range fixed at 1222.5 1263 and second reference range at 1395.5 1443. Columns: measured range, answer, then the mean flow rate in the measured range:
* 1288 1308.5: -0.07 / 58.3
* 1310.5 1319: -0.07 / 57.2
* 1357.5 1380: 0.06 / 48.6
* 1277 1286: 0.00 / 55.5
